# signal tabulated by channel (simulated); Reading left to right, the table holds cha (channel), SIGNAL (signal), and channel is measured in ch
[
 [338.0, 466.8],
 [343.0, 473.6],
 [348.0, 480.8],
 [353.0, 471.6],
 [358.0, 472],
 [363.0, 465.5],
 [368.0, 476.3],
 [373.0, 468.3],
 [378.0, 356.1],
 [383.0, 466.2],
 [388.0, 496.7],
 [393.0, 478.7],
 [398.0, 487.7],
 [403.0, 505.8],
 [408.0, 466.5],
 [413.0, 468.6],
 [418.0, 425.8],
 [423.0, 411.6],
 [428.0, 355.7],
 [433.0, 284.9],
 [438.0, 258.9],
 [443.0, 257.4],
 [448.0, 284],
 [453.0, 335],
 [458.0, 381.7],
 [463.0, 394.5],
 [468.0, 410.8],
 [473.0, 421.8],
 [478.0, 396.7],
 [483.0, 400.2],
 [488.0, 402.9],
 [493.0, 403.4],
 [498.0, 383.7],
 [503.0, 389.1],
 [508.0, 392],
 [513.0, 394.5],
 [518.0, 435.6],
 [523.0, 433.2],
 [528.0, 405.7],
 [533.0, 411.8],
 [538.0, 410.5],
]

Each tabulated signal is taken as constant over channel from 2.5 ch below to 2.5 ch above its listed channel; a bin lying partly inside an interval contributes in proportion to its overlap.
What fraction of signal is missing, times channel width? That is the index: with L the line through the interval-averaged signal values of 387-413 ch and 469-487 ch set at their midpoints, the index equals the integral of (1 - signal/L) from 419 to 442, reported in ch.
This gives 6.4 ch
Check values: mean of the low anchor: 485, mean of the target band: 330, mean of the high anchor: 406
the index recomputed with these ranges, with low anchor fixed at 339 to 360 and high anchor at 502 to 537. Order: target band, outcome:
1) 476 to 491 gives 0.8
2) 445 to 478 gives 4.6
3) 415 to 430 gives 1.5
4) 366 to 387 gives 0.9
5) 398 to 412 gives -1.0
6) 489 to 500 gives 0.6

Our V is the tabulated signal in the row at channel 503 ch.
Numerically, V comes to 389.1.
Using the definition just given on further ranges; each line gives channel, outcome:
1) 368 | 476.3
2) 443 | 257.4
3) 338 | 466.8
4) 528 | 405.7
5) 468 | 410.8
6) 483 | 400.2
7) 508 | 392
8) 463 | 394.5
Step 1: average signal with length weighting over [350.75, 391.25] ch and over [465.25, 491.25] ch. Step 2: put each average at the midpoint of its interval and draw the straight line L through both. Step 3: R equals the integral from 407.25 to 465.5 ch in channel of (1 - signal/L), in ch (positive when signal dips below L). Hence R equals 9.60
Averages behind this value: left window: 459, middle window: 357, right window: 406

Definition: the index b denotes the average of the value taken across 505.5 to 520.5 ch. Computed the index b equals 407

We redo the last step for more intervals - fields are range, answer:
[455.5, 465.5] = 388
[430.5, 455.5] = 284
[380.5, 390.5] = 481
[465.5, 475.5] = 416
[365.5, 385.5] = 442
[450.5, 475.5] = 389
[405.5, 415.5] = 468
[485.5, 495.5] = 403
